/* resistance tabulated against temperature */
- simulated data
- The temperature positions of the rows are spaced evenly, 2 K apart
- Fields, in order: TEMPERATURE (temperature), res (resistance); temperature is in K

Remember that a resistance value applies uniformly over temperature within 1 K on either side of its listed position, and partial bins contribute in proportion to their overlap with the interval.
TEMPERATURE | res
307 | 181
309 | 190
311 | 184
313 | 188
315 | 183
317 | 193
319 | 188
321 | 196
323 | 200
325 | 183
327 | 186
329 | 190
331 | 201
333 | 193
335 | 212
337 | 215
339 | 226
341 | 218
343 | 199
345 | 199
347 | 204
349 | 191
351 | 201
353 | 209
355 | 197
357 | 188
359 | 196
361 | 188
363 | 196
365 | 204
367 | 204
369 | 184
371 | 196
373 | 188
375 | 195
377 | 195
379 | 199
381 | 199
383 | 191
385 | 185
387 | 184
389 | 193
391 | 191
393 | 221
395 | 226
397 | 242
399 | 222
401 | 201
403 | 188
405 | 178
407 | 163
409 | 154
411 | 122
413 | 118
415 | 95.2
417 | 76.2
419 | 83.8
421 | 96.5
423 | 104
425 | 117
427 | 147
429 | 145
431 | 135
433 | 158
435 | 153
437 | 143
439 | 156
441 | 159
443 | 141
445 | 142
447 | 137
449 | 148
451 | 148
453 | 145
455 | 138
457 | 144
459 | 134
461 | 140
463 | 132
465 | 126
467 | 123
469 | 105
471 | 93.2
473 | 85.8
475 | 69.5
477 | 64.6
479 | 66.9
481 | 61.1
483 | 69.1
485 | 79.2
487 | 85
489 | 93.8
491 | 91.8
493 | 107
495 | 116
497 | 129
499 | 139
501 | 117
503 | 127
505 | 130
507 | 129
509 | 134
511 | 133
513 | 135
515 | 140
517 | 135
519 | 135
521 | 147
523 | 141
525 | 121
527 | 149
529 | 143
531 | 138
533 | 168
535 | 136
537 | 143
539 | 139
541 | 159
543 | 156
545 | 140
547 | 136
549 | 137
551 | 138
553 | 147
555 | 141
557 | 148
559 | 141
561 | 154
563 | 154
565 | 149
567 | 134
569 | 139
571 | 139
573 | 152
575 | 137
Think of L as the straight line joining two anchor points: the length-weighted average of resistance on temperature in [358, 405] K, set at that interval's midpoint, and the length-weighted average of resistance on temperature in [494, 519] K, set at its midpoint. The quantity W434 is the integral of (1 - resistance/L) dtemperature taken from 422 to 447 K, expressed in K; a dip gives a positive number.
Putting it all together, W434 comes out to 4.2 K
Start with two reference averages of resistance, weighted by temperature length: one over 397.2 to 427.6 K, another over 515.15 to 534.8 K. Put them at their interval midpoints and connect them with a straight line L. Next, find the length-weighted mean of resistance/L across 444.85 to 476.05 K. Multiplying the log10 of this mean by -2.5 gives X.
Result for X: 0.13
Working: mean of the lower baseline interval 140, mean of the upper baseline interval 142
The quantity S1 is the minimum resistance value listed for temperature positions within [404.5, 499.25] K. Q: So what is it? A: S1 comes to 61.1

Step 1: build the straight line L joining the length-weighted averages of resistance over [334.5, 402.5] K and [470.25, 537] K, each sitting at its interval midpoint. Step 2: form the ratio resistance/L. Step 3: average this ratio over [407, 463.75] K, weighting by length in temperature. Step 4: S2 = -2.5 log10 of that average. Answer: 0.18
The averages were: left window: 202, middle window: 133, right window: 116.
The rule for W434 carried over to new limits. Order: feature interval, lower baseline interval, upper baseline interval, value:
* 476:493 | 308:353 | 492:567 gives 8.23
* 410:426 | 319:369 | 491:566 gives 6.70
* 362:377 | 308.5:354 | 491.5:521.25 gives -1.02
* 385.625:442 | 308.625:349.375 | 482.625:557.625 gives 4.07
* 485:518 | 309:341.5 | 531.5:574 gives 7.67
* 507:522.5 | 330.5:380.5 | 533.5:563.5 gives 1.79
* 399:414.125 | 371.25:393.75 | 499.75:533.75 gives 1.66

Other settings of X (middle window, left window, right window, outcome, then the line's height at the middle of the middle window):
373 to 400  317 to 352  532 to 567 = -0.09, 187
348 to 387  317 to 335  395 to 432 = -0.14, 171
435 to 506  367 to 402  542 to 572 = 0.42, 172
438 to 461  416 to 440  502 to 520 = -0.13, 128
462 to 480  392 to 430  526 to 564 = 0.48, 149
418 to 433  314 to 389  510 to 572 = 0.40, 175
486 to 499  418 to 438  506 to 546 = 0.27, 137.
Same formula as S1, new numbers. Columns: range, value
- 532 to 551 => 136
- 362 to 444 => 76.2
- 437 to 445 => 141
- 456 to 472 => 93.2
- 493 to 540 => 107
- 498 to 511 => 117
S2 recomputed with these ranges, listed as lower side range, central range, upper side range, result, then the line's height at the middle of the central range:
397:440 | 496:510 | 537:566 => 0.122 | 145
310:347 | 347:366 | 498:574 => -0.040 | 190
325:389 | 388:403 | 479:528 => -0.200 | 176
